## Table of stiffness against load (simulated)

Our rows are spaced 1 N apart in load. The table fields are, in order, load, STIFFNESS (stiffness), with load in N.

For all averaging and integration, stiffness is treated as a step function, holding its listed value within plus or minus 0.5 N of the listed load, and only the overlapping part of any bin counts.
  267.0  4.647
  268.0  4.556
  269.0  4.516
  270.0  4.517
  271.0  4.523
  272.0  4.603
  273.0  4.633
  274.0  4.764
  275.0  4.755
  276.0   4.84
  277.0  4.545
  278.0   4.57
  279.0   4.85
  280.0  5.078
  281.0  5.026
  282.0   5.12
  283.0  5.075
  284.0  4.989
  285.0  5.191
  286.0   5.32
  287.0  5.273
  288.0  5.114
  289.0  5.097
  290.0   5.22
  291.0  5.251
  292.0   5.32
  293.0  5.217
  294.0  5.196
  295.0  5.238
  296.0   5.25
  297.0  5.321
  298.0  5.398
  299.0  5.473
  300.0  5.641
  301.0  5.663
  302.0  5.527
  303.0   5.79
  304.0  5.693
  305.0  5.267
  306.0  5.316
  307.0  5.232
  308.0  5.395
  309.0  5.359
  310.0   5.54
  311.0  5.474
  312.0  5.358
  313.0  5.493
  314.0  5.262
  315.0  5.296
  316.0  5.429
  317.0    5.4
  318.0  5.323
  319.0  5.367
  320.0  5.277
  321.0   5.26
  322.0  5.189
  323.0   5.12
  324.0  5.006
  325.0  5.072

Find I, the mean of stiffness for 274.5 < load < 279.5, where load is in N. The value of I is 4.71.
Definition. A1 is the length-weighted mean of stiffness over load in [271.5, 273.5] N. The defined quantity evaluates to 4.62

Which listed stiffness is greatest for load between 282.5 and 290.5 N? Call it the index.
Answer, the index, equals 5.32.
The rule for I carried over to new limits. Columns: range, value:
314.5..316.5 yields 5.36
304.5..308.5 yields 5.3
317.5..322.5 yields 5.28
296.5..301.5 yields 5.5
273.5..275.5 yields 4.76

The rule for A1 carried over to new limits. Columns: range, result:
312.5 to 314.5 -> 5.38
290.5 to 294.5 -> 5.25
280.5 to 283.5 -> 5.07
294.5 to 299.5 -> 5.34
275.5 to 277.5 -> 4.69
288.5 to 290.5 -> 5.16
